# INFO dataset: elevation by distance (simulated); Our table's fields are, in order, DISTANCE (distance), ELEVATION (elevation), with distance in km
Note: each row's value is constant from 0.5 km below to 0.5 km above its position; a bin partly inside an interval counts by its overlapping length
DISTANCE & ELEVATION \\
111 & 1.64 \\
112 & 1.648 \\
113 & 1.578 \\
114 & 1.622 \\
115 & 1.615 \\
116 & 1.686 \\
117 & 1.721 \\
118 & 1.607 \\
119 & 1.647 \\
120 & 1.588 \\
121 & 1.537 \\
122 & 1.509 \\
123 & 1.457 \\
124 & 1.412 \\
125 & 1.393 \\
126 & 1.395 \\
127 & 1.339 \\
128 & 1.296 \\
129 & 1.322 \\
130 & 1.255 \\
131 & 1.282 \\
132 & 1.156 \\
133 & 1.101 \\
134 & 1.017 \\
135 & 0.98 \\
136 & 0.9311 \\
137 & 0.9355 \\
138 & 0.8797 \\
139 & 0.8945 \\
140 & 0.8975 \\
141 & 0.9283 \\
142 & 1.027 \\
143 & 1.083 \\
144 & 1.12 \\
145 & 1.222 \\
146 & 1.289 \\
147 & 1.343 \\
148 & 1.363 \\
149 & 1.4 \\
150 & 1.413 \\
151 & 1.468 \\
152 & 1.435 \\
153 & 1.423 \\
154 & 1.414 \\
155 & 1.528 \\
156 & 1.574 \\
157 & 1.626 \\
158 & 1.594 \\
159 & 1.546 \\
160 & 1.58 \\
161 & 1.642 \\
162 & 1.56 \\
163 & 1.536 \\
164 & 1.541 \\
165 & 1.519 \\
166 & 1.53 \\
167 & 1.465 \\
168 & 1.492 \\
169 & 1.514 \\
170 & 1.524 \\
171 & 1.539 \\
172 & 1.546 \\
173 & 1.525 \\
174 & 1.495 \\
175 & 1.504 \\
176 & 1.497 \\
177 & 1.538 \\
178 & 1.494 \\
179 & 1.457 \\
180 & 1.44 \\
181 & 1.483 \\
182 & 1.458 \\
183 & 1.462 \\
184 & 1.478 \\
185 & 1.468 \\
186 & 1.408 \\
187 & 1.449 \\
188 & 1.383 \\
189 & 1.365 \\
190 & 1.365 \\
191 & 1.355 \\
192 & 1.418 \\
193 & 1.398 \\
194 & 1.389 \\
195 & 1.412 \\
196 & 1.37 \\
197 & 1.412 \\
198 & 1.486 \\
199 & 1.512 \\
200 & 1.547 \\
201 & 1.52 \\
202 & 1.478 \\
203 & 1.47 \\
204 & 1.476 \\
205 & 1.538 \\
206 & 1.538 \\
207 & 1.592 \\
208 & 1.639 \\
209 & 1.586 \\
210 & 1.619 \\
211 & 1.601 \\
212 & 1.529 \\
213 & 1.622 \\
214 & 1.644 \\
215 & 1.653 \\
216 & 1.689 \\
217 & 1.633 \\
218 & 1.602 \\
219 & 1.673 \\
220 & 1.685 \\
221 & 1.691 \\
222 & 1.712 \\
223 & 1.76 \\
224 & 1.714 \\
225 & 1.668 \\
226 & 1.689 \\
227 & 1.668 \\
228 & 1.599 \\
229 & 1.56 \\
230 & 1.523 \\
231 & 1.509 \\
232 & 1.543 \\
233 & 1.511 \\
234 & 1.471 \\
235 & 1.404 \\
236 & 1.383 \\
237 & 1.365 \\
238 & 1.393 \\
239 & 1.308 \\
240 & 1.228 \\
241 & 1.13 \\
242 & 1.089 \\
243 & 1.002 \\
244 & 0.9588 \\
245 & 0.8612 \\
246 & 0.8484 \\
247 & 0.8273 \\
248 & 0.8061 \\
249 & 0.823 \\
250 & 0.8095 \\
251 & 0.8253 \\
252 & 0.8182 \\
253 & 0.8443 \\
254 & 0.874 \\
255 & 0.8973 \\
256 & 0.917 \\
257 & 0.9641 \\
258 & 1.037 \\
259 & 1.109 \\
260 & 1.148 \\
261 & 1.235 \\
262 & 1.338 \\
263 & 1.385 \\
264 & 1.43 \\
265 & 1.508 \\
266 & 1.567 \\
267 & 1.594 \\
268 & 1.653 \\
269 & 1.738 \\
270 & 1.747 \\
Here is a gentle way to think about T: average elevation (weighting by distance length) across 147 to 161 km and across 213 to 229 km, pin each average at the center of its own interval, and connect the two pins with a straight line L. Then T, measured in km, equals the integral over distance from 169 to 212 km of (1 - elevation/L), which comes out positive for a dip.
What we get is 2.8 km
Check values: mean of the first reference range 1.49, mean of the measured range 1.48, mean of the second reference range 1.67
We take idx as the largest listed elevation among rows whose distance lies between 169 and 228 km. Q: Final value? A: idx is 1.76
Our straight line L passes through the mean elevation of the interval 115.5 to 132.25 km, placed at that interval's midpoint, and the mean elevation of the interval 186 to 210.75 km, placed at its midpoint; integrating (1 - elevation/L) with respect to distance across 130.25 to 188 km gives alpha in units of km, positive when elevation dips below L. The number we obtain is 3.7 km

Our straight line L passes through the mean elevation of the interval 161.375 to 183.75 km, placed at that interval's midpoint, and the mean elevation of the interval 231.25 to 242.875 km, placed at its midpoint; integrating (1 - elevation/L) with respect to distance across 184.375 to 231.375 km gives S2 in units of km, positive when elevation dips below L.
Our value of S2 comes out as -4.4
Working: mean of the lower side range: 1.51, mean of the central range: 1.54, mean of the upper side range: 1.34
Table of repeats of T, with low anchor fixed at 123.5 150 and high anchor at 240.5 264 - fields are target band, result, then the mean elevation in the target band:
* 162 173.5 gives -4.1 km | 1.52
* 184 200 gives -5.0 km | 1.42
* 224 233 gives -5.0 km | 1.6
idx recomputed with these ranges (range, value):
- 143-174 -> 1.642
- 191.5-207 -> 1.592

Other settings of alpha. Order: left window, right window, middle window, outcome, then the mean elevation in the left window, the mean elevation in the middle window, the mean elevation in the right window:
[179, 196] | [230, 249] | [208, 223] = -3.9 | 1.42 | 1.64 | 1.2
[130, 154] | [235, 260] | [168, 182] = -4.8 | 1.16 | 1.5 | 1.02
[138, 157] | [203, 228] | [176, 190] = 0.0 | 1.27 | 1.45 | 1.63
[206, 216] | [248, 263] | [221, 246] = -2.1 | 1.61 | 1.41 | 0.982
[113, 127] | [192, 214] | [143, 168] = 1.2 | 1.55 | 1.46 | 1.51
